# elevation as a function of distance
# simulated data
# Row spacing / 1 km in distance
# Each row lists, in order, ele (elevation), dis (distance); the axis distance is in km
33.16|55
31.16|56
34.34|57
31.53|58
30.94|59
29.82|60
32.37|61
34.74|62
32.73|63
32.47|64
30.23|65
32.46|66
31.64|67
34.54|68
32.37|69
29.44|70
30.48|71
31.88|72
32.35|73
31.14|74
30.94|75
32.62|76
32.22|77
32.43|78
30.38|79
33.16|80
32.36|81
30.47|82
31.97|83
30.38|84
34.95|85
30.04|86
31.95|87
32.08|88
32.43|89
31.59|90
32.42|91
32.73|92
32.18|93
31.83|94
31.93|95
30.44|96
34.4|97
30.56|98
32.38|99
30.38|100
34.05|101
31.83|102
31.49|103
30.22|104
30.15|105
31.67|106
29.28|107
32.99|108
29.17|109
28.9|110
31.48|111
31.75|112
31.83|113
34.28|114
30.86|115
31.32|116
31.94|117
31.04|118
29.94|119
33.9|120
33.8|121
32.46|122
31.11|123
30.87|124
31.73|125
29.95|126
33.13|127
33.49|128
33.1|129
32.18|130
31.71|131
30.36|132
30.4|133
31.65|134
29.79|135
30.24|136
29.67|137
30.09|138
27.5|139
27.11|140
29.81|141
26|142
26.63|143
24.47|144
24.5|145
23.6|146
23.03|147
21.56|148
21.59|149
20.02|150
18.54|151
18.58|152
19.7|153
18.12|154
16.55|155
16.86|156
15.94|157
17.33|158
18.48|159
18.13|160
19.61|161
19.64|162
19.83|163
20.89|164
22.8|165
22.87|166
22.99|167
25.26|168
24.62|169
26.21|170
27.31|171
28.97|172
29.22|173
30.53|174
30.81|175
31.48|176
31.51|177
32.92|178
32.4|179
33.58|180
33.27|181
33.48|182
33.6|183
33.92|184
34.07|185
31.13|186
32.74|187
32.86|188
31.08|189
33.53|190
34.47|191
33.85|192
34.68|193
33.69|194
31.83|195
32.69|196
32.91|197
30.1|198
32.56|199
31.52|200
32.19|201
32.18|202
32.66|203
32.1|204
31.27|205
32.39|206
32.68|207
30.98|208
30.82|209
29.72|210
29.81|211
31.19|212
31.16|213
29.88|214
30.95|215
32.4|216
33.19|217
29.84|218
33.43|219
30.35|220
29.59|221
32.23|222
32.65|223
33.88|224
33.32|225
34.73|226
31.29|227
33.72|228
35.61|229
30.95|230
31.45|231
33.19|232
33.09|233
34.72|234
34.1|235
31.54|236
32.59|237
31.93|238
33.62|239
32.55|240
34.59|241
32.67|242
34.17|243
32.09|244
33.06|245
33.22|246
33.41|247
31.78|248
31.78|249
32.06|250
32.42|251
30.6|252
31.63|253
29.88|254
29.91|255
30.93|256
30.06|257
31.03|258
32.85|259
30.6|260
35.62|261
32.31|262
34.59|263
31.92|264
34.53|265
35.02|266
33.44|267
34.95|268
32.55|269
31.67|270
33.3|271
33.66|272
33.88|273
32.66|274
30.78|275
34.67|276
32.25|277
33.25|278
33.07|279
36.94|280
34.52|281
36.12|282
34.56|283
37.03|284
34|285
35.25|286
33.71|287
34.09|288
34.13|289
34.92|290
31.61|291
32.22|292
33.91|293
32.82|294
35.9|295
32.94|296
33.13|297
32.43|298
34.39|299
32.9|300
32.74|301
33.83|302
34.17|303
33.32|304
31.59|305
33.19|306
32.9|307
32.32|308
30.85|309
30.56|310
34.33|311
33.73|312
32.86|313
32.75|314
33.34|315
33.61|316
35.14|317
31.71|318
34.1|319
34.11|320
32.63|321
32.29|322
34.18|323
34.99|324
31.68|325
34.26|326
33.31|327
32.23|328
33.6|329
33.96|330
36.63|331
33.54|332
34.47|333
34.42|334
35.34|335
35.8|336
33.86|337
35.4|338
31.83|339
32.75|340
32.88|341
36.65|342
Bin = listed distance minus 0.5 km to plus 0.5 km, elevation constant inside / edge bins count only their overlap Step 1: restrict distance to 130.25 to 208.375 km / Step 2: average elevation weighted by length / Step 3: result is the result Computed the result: 27.8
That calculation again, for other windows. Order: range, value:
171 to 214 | 32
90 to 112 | 31.5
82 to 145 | 31.1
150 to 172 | 20.7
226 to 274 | 32.7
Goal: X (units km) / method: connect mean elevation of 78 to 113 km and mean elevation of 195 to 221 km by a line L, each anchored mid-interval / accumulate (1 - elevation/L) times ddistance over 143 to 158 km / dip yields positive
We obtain 5.3 km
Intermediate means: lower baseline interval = 31.6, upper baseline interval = 31.5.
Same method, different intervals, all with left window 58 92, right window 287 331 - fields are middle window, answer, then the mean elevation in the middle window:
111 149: 2.8 km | 29.8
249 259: 0.6 km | 31.1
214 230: 0.2 km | 32.3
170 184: 0.5 km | 31.4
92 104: 0.0 km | 31.9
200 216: 0.6 km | 31.4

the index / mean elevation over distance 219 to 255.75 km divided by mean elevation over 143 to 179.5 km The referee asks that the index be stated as 1.40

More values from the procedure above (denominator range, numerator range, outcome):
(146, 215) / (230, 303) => 1.19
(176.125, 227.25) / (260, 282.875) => 1.04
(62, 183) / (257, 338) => 1.16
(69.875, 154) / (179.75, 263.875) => 1.08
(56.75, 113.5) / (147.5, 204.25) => 0.86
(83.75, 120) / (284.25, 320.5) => 1.05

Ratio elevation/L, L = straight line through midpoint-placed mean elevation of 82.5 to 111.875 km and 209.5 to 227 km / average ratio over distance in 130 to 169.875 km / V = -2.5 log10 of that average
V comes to 0.32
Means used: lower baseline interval 31.6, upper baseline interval 31.7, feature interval 23.6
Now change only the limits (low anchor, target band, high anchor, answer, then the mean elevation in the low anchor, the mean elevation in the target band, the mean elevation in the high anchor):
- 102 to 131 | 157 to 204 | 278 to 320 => 0.115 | 31.6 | 29.1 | 33.6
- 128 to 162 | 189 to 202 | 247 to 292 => -0.173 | 24.4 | 32.7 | 33.1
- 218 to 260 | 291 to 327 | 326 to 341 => 0.014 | 32.4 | 33.2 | 34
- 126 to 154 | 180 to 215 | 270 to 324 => -0.105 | 26.9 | 32.3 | 33.5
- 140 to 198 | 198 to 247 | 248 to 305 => -0.084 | 26.6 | 32.3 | 33.2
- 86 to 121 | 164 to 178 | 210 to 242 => 0.175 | 31.6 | 27.2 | 32.3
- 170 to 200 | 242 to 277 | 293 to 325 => 0.007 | 32.1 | 32.6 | 33.2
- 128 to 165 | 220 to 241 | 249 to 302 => -0.097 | 24.1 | 32.8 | 33.2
